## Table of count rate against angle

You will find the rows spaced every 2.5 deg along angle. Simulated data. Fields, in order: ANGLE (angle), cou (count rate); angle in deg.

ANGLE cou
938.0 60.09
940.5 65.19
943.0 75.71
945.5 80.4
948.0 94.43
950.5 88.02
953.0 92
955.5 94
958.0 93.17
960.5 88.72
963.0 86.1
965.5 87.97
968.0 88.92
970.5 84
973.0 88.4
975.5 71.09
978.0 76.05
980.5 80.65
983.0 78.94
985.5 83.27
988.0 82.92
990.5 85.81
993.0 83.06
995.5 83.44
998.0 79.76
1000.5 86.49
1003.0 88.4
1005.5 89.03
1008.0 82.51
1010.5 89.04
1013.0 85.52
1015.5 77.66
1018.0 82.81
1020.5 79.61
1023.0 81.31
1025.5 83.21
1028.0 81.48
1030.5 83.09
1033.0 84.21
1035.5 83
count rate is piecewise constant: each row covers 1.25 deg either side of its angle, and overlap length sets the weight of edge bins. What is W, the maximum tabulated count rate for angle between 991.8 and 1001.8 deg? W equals 86.49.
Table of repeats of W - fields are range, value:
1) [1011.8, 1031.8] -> 85.52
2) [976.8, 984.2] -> 80.65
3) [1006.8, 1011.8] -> 89.04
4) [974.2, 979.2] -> 76.05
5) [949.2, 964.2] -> 94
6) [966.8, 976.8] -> 88.92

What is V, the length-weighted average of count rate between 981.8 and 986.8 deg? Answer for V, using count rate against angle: 81.1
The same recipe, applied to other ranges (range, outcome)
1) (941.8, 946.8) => 78.2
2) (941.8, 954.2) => 86.1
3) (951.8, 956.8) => 93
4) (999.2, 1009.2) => 86.6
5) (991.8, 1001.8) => 83.2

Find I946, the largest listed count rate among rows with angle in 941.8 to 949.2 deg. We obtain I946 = 94.43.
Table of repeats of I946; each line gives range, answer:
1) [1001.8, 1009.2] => 89.03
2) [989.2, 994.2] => 85.81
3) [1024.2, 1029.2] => 83.21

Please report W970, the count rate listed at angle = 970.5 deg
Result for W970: 84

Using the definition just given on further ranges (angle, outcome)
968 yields 88.92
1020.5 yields 79.61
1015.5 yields 77.66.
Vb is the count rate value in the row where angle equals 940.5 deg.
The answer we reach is 65.19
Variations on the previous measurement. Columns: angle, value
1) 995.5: 83.44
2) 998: 79.76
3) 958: 93.17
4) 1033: 84.21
